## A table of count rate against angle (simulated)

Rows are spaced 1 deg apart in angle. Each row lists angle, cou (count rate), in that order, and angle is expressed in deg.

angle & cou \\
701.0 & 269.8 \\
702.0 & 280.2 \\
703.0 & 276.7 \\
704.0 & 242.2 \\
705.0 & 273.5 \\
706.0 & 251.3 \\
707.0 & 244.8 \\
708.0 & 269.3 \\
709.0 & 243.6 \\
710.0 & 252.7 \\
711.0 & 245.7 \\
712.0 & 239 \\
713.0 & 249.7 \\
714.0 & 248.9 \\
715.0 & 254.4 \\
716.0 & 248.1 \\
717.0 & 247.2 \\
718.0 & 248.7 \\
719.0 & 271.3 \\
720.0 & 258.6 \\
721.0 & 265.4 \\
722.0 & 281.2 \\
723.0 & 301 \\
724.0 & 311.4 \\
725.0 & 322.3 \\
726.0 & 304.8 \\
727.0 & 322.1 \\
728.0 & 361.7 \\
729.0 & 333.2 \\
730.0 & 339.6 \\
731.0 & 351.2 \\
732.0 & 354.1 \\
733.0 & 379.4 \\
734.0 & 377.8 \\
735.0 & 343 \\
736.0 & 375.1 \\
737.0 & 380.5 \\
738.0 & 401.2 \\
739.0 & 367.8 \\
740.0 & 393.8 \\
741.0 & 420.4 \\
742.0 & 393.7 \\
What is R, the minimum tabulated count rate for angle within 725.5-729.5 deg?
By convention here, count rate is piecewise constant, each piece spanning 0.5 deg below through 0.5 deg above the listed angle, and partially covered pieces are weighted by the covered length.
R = 304.8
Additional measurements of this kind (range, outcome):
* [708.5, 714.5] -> 239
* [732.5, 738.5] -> 343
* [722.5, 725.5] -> 301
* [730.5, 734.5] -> 351.2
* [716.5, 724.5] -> 247.2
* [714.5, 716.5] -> 248.1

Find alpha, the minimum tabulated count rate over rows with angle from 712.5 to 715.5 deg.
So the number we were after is 248.9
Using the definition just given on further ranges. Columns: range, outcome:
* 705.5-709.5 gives 243.6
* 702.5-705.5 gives 242.2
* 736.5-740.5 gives 367.8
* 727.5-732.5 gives 333.2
